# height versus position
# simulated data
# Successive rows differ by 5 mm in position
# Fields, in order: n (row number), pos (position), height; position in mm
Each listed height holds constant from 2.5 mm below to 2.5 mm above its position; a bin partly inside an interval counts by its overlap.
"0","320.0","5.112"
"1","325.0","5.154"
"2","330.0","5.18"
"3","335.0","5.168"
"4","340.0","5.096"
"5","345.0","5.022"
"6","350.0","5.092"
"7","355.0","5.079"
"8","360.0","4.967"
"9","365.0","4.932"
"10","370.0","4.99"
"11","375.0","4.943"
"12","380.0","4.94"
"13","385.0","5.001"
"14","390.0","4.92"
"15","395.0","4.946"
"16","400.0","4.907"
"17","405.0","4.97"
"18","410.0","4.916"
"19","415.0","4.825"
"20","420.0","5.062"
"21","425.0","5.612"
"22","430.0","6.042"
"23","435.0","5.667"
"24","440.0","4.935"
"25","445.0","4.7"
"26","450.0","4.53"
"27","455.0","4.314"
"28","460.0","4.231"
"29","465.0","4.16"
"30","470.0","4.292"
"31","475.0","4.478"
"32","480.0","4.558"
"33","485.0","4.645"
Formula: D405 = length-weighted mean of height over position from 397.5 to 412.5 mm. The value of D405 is 4.93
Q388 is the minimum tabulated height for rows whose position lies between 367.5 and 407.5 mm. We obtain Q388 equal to 4.907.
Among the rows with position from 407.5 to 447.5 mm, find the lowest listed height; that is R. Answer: 4.7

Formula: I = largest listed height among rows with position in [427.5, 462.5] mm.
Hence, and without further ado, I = 6.042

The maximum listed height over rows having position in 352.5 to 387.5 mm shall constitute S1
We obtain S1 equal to 5.079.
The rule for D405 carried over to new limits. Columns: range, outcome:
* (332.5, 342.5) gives 5.13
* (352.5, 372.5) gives 4.99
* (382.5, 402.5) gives 4.94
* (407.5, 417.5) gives 4.87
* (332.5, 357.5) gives 5.09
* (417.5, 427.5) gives 5.34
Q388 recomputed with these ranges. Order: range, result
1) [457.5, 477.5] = 4.16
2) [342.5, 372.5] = 4.932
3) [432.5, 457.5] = 4.314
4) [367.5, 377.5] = 4.943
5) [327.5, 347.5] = 5.022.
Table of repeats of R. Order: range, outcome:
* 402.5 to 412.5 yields 4.916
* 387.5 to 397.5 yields 4.92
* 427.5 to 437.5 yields 5.667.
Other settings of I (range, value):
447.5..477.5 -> 4.53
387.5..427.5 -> 5.612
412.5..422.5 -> 5.062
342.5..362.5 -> 5.092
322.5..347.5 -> 5.18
